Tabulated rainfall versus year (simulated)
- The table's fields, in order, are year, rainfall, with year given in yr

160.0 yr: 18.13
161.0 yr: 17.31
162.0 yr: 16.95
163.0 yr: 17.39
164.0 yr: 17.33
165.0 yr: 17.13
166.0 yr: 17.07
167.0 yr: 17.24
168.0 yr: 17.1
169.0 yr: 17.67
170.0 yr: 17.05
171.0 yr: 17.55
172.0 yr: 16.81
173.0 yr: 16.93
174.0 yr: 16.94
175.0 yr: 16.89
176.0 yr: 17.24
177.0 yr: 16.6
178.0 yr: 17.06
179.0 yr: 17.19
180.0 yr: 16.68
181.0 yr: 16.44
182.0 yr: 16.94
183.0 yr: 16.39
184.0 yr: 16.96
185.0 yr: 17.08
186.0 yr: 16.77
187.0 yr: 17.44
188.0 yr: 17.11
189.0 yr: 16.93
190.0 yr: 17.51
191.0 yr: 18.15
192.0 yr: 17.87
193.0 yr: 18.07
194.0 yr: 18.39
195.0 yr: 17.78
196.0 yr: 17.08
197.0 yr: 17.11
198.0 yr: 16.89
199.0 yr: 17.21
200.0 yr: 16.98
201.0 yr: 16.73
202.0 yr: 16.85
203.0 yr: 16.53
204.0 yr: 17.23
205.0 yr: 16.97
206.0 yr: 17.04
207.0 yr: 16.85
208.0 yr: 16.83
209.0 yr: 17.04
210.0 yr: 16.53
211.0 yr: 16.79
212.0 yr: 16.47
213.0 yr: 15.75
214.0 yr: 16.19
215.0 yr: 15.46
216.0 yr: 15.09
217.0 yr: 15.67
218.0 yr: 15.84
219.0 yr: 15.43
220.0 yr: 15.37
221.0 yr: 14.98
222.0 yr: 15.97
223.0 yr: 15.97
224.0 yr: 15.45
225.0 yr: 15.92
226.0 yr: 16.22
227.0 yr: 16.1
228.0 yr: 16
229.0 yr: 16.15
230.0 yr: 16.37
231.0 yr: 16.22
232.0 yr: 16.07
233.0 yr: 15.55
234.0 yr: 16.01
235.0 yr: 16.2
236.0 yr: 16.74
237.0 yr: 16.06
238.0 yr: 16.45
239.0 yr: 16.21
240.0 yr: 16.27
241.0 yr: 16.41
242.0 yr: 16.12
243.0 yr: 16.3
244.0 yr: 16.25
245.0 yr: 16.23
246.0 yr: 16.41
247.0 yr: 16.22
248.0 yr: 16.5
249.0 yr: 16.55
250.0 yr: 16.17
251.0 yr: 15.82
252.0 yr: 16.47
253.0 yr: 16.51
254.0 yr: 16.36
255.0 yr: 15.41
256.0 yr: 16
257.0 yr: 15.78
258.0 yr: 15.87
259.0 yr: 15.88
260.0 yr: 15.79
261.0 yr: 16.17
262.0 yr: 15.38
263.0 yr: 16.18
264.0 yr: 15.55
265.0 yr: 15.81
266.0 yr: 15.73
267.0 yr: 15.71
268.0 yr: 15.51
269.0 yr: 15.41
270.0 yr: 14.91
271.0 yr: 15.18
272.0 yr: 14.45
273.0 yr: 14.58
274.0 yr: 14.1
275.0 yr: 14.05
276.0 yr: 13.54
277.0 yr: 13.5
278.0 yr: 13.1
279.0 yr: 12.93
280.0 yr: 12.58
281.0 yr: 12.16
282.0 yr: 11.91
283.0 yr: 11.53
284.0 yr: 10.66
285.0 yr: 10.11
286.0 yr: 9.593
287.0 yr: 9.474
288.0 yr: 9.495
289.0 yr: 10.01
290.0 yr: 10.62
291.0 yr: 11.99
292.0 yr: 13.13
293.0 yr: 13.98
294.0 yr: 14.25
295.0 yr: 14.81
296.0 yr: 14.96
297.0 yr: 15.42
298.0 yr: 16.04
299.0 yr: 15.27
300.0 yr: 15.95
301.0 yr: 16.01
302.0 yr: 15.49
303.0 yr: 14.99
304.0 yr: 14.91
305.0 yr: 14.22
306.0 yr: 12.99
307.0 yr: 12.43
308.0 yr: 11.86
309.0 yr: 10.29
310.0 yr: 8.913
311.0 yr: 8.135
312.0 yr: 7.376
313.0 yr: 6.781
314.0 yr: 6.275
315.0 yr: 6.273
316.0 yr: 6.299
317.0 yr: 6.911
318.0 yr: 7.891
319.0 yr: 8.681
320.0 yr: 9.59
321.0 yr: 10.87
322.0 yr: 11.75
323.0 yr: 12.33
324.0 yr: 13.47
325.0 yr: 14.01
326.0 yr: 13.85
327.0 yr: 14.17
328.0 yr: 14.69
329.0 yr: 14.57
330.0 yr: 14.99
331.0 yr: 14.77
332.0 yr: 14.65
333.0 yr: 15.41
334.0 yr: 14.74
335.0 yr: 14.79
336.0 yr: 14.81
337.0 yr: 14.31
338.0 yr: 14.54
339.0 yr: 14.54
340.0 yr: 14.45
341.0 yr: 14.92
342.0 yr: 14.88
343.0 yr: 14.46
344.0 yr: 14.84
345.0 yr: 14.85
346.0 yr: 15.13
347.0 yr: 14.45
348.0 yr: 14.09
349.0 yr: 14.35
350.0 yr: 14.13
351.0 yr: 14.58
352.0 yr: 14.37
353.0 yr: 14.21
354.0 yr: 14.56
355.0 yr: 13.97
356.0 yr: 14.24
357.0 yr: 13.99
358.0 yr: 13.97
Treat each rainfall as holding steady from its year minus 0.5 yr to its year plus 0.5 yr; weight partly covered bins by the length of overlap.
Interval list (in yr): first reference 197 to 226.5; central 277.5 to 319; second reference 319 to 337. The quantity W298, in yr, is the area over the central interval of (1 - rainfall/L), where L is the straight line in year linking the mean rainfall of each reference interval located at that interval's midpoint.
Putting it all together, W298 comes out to 7.8 yr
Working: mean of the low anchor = 16.3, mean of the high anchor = 13.6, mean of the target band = 11.6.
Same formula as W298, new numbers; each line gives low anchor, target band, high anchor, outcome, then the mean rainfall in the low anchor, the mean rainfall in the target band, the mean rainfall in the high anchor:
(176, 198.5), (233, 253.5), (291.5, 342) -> -1.3 yr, 17.2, 16.3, 12.8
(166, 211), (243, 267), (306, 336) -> -3.1 yr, 17.1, 16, 11.4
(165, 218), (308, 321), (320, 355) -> 5.8 yr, 16.9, 8.06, 14.2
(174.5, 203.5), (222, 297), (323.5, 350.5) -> 5.2 yr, 17.1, 14.8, 14.6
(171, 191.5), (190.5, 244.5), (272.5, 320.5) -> -3.8 yr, 17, 16.4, 11.8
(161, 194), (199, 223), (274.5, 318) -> -1.0 yr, 17.2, 16.3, 11.8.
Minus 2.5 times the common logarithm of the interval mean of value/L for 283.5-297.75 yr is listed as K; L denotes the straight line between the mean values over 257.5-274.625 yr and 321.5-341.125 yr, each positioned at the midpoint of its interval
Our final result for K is 0.23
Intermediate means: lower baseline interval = 15.4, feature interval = 12.1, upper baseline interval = 14.3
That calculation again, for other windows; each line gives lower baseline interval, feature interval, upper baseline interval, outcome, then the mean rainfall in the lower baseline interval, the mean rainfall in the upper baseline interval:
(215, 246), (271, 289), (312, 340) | 0.14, 16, 12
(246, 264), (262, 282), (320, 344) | 0.09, 16.1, 14.1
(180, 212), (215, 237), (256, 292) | -0.01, 17.1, 13.6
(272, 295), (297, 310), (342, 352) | -0.09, 12.3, 14.6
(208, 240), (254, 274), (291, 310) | -0.04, 16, 14.1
